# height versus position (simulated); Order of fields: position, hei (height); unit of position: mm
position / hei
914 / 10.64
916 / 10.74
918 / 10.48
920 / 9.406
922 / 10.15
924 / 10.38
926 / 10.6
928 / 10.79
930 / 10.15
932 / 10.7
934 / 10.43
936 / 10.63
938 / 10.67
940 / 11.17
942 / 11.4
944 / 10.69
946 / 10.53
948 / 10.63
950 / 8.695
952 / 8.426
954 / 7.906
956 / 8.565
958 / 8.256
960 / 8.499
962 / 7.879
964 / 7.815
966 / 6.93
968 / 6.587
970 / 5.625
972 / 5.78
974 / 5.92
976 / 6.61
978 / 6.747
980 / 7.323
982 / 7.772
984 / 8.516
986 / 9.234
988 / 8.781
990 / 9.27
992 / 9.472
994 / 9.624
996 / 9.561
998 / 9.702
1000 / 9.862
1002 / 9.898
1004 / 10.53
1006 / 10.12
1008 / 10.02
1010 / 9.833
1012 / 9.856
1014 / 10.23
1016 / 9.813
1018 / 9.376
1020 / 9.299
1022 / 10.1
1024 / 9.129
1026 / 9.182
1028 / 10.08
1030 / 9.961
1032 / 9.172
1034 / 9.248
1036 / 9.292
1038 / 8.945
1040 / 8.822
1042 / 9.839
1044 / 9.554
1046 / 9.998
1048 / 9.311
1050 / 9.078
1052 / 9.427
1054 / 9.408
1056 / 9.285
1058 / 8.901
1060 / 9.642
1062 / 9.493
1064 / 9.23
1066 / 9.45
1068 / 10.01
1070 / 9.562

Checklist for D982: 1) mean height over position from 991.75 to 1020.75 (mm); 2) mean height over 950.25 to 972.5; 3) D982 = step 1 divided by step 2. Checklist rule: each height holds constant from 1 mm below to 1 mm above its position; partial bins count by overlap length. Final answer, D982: 1.30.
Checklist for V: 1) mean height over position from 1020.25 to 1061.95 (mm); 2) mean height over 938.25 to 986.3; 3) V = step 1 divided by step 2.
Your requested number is 1.1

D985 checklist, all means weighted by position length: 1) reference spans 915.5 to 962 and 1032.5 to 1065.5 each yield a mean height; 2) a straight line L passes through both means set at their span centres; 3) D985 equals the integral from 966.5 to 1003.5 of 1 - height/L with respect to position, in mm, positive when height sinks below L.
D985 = 5.9 mm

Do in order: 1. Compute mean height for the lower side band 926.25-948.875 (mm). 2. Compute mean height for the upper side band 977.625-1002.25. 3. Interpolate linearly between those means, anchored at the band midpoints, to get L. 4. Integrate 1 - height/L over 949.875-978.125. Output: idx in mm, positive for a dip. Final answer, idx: 7.2 mm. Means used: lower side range 10.7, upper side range 8.93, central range 7.33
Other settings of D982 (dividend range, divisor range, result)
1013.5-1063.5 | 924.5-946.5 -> 0.88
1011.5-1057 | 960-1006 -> 1.16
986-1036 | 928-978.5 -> 1.10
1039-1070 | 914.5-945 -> 0.89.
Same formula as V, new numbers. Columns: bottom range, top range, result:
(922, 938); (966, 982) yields 0.62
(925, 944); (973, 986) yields 0.68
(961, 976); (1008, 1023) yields 1.48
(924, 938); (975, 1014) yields 0.86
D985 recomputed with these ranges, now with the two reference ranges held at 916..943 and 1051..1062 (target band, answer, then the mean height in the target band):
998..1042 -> 0.1 mm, 9.66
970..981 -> 4.0 mm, 6.4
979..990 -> 1.8 mm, 8.41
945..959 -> 1.8 mm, 9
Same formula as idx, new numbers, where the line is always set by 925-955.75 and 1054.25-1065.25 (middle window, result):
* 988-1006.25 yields 0.11 mm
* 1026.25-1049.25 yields 0.05 mm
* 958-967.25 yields 2.05 mm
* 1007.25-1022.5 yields -0.25 mm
